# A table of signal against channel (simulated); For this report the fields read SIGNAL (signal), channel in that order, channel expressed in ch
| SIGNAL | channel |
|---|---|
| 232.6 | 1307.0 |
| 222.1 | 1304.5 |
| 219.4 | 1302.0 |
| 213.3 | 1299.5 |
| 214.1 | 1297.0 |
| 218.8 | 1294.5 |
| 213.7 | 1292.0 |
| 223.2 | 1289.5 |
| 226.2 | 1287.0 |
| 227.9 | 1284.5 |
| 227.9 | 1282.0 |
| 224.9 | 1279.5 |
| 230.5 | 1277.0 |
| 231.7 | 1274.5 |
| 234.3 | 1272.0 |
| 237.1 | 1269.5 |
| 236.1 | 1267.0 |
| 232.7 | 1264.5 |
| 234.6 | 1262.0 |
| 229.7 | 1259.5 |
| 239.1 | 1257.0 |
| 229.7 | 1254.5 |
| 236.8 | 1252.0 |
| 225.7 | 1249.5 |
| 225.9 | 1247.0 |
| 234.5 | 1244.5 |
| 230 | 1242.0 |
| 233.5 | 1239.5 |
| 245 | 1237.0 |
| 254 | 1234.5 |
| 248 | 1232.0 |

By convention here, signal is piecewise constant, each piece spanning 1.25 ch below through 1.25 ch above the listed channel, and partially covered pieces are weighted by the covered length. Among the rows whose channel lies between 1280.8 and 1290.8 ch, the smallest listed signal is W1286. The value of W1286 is 223.2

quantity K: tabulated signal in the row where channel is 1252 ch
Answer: 236.8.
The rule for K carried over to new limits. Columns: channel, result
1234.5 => 254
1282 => 227.9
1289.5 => 223.2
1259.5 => 229.7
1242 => 230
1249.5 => 225.7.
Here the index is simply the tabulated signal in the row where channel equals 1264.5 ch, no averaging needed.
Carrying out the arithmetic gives 232.7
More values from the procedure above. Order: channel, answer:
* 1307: 232.6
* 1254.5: 229.7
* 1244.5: 234.5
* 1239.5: 233.5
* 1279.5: 224.9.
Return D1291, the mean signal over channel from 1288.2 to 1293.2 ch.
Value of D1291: 219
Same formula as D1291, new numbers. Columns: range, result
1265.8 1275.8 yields 235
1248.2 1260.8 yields 232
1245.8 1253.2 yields 229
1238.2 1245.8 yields 233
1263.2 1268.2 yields 234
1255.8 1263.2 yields 234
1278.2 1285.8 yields 227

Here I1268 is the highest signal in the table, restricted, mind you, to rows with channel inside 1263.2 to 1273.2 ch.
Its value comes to 237.1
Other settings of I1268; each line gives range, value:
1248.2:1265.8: 239.1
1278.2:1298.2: 227.9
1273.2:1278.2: 231.7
